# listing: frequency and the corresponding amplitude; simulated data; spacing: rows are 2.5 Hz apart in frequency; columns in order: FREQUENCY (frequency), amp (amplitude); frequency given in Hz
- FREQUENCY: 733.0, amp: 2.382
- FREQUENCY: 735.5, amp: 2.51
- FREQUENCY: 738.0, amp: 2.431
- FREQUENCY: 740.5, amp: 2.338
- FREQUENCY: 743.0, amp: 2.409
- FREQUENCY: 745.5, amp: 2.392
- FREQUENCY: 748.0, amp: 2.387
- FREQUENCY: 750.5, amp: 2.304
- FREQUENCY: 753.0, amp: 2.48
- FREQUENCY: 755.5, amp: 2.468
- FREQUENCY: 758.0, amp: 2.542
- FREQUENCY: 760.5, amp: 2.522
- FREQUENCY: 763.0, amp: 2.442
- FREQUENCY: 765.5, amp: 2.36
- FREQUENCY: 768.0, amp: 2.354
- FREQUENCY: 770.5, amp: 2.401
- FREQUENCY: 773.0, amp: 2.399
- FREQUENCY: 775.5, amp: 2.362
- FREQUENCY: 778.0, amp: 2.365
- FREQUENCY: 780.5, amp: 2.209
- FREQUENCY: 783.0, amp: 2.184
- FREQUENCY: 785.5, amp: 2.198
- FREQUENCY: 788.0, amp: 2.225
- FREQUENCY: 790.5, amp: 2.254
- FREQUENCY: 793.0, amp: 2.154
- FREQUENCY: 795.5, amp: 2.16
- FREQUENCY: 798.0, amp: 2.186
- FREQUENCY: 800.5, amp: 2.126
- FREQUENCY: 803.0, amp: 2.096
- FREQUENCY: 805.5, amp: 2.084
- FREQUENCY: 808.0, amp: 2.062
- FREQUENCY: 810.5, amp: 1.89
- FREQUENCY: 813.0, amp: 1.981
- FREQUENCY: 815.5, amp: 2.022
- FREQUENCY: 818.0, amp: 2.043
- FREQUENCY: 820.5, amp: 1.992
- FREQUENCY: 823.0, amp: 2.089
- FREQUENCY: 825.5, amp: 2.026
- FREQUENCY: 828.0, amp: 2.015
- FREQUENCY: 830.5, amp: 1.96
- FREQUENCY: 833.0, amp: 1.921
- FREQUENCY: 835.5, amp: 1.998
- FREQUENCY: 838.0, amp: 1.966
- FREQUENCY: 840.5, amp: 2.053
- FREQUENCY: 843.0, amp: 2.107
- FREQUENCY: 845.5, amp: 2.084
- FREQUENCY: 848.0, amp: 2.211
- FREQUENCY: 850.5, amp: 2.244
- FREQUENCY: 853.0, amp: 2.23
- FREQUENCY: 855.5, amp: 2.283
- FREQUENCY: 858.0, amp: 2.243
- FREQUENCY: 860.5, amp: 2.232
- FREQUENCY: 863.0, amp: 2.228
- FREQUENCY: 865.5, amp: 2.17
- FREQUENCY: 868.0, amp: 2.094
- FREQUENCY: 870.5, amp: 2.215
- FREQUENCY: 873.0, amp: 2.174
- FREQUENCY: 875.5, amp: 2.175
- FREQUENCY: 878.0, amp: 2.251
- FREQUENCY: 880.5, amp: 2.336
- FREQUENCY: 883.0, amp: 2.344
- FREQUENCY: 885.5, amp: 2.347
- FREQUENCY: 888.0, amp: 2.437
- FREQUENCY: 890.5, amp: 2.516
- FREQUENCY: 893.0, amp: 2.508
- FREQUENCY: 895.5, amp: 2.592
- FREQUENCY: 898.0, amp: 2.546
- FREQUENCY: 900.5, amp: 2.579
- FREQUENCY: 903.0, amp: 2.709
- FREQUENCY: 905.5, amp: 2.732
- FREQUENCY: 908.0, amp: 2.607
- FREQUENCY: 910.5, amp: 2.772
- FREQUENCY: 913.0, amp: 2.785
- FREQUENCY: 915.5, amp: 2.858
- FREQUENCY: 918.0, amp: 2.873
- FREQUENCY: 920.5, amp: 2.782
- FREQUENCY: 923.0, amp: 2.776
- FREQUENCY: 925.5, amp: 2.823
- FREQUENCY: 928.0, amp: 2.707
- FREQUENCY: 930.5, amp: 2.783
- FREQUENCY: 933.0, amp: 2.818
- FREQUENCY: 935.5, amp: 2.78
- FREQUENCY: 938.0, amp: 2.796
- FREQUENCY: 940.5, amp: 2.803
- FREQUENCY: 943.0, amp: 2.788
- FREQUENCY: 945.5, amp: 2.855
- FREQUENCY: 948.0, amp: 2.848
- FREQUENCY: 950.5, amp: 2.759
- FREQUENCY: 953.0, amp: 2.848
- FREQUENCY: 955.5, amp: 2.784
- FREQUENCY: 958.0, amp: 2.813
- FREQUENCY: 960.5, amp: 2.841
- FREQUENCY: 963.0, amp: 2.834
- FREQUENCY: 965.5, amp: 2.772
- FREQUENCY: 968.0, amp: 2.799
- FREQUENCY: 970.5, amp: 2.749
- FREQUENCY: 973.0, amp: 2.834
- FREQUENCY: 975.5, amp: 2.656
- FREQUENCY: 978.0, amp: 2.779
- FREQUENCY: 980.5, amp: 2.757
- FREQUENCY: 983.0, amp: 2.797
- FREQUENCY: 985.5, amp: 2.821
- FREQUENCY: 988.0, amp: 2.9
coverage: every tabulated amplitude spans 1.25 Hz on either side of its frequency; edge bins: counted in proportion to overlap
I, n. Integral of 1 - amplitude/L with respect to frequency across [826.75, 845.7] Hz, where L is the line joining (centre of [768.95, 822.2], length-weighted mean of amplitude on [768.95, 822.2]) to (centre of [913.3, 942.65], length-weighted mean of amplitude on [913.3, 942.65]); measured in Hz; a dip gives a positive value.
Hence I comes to 2.80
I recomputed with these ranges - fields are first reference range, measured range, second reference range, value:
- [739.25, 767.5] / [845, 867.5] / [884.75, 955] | 3.4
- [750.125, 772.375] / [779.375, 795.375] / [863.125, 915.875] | 1.6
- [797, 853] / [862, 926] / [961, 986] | -2.9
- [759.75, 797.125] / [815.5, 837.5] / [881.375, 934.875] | 3.9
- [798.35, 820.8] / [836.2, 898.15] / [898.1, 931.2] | 4.4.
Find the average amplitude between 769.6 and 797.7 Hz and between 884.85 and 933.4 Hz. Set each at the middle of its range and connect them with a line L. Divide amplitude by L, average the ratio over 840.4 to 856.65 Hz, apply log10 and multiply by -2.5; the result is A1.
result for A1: 0.138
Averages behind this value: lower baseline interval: 2.26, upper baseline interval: 2.68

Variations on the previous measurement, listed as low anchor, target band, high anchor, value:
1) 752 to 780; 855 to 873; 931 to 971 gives 0.19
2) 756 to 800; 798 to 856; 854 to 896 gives 0.12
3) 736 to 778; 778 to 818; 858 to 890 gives 0.11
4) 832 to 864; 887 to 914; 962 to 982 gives -0.09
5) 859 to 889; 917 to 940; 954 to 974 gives -0.08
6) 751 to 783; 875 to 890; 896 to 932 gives 0.14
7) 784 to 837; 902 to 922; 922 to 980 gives -0.07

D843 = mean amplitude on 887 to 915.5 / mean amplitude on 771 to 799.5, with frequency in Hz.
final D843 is 1.2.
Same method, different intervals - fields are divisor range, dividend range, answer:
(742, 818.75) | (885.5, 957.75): 1.21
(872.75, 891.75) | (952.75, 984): 1.20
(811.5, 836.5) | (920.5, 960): 1.40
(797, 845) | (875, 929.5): 1.28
